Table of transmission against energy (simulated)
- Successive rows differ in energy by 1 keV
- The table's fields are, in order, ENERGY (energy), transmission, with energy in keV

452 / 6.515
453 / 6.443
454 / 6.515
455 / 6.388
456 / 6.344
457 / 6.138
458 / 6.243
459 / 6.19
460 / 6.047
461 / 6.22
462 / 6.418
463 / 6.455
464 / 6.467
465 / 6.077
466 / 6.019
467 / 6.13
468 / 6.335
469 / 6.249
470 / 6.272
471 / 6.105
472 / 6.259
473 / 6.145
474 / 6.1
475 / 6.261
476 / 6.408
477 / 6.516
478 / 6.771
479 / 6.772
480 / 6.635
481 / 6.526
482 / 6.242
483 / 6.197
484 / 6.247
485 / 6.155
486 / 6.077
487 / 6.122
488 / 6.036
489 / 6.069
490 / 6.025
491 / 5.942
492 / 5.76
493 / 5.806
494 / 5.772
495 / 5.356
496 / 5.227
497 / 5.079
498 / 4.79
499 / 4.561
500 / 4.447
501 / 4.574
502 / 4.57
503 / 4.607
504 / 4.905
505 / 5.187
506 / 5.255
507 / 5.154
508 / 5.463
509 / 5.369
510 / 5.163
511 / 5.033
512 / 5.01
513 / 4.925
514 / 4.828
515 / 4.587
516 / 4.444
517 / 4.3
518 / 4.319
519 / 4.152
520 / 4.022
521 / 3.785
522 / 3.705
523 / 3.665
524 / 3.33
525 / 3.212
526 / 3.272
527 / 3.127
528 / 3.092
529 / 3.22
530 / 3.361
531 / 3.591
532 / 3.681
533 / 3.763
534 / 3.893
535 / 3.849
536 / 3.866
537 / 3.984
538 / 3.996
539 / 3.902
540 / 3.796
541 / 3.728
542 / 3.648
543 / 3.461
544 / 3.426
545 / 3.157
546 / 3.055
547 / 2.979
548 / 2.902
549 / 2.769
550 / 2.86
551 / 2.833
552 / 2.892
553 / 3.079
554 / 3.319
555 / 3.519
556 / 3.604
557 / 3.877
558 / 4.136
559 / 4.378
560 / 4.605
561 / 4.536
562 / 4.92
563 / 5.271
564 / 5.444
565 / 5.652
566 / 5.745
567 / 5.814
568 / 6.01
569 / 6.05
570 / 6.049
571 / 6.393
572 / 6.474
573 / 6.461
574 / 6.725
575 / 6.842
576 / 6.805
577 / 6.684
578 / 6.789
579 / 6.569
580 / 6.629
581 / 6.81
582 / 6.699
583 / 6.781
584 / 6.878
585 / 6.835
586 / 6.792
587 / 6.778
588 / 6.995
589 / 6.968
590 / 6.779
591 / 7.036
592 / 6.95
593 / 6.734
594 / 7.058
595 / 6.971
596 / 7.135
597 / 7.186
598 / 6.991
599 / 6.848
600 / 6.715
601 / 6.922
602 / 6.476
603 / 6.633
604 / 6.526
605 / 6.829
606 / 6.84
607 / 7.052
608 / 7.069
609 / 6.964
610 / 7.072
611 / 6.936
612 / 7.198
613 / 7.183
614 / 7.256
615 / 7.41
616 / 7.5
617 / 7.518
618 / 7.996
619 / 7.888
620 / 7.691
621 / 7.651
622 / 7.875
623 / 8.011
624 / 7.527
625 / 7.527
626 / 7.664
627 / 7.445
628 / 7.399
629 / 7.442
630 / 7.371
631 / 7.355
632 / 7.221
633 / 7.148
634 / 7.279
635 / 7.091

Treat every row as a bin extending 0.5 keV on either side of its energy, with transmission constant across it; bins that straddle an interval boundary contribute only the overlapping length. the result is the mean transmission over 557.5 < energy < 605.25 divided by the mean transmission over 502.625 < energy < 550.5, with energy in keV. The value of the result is 1.6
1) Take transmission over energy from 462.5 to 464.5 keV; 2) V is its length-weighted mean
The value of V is 6.46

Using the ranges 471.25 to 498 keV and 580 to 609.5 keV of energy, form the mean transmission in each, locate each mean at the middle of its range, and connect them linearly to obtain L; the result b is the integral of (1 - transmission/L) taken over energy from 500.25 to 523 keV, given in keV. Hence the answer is 5.8 keV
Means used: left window 6.07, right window 6.87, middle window 4.67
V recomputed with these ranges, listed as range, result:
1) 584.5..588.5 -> 6.85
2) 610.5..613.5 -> 7.11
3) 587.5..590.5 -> 6.91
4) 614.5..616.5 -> 7.46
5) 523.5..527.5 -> 3.24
